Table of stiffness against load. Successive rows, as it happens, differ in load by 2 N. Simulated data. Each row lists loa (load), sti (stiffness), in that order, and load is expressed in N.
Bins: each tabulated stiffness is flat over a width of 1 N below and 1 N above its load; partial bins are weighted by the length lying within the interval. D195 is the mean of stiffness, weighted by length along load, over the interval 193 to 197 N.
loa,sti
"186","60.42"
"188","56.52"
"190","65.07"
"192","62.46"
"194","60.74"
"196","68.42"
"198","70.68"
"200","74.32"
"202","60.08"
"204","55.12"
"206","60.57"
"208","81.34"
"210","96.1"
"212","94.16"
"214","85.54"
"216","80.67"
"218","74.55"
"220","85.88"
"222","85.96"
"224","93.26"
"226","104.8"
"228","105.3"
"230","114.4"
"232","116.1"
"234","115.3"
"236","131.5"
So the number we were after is 64.6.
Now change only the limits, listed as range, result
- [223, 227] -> 99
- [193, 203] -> 66.8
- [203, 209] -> 65.7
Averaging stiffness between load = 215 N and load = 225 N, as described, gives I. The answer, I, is 84.1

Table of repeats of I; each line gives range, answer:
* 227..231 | 110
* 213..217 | 83.1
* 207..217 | 87.6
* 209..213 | 95.1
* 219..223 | 85.9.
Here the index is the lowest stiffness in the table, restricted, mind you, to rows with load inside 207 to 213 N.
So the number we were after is 81.34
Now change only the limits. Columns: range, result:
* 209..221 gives 74.55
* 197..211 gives 55.12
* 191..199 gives 60.74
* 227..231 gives 105.3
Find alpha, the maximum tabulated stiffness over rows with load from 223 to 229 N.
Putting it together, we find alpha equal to 105.3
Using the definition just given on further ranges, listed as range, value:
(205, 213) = 96.1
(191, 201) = 74.32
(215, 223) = 85.96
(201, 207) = 60.57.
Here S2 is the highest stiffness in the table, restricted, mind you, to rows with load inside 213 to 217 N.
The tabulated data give 85.54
